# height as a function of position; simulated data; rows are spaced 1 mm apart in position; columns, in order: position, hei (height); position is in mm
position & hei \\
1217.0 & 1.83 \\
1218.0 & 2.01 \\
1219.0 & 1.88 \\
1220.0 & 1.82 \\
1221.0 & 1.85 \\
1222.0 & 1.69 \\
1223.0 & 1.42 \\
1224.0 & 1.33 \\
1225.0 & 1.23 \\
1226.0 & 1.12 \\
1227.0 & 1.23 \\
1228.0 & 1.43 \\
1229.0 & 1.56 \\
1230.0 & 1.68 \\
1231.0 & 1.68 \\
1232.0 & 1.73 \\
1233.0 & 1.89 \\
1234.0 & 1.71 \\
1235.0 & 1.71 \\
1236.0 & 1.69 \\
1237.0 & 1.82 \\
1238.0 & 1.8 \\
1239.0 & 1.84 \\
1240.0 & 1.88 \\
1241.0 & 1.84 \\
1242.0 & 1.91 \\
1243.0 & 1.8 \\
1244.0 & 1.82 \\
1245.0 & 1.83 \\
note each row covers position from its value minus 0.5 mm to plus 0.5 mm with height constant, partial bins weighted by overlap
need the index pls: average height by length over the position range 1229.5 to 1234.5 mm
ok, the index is 1.74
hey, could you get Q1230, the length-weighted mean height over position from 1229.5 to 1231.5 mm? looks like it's 1.68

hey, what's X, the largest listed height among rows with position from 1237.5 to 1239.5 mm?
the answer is 1.84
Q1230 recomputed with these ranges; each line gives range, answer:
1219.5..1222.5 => 1.79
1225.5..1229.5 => 1.33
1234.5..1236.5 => 1.7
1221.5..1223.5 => 1.55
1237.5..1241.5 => 1.84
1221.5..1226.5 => 1.36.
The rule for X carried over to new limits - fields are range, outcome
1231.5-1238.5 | 1.89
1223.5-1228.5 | 1.43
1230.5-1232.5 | 1.73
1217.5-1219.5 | 2.01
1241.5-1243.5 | 1.91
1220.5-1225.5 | 1.85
